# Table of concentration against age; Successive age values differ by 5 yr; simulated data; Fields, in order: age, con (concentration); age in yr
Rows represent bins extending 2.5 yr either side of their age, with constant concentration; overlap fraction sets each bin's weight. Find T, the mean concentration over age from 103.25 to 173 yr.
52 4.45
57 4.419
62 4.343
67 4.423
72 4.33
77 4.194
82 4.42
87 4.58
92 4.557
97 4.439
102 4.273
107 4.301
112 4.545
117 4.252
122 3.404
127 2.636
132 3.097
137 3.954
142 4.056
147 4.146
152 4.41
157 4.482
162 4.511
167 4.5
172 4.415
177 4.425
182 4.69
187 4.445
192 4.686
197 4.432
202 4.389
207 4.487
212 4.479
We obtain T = 4.05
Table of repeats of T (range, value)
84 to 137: 4.01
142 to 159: 4.3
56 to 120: 4.38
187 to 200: 4.53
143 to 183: 4.42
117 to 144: 3.49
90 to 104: 4.42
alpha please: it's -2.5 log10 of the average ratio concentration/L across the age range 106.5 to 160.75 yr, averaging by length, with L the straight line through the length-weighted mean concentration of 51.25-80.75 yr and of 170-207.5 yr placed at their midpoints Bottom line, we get 0.13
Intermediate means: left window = 4.36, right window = 4.5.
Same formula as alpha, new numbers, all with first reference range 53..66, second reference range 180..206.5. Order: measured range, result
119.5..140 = 0.33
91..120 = 0.02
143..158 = 0.04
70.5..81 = 0.03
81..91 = -0.02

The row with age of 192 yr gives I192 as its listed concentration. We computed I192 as 4.686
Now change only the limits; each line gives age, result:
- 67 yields 4.423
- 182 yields 4.69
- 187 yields 4.445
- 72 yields 4.33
